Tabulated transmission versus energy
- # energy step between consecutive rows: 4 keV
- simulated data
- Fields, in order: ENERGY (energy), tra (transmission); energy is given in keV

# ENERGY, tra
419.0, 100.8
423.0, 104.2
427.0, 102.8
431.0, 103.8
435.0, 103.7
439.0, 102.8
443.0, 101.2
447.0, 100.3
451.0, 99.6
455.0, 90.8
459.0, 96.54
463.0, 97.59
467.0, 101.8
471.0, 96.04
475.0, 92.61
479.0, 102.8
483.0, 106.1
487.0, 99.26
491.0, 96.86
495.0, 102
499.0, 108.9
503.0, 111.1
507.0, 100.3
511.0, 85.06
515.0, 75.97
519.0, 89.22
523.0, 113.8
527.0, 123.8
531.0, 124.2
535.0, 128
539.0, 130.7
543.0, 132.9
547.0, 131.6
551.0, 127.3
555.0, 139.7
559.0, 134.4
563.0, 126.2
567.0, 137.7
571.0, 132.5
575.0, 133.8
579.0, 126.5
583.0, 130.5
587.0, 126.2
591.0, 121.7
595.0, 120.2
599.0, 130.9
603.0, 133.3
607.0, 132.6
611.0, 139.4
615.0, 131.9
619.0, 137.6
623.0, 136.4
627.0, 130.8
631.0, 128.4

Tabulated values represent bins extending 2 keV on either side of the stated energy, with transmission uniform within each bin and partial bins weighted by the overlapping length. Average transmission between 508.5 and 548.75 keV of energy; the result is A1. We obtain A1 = 113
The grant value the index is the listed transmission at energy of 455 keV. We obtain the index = 90.8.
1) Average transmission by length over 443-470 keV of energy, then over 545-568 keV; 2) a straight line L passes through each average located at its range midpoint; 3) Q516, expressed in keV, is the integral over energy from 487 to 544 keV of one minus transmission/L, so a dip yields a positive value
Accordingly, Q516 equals 5.1 keV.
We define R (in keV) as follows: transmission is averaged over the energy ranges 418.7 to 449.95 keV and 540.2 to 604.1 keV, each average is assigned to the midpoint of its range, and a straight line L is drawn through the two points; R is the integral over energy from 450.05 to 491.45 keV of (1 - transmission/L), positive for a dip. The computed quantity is 4.4 keV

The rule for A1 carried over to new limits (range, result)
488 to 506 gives 104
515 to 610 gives 126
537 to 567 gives 132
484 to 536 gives 104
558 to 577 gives 133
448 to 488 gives 98.3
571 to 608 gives 129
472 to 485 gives 100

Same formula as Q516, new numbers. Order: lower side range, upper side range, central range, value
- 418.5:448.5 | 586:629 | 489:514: 3.1 keV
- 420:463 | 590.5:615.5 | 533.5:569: -3.3 keV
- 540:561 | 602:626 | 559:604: 1.6 keV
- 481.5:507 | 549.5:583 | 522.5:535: -0.6 keV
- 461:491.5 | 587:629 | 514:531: 0.9 keV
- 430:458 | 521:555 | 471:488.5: 1.7 keV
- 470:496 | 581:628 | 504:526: 2.6 keV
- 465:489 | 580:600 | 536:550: -2.0 keV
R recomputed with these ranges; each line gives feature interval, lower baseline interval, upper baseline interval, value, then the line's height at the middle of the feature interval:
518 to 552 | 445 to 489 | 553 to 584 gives -0.46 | 121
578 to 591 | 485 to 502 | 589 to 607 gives -0.31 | 124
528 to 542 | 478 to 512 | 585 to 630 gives -1.94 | 112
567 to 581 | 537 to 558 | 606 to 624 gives 0.20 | 134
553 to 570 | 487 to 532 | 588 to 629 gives -2.44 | 118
